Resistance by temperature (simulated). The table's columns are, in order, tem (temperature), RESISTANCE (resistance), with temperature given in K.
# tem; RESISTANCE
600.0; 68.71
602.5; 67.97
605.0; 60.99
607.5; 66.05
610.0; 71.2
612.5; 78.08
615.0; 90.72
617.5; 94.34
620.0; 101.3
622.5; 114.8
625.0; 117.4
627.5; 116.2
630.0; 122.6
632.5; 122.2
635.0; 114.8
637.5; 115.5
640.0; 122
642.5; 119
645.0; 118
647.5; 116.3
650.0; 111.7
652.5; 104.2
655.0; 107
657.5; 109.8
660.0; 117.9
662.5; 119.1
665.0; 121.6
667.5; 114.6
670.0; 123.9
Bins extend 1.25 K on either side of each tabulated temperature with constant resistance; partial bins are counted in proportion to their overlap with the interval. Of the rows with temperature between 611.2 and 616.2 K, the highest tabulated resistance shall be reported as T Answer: 90.72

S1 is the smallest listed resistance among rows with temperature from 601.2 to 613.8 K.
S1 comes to 60.99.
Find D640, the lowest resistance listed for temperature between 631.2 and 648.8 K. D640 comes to 114.8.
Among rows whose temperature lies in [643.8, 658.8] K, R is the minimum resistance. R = 104.2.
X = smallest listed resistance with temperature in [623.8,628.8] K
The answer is 116.2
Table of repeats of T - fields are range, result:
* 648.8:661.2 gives 117.9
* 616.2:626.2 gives 117.4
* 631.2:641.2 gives 122.2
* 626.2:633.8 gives 122.6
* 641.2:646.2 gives 119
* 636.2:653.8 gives 122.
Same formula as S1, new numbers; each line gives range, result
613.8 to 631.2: 90.72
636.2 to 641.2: 115.5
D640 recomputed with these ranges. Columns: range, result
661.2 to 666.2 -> 119.1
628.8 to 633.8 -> 122.2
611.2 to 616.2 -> 78.08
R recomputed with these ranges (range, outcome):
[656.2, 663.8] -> 109.8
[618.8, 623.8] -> 101.3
